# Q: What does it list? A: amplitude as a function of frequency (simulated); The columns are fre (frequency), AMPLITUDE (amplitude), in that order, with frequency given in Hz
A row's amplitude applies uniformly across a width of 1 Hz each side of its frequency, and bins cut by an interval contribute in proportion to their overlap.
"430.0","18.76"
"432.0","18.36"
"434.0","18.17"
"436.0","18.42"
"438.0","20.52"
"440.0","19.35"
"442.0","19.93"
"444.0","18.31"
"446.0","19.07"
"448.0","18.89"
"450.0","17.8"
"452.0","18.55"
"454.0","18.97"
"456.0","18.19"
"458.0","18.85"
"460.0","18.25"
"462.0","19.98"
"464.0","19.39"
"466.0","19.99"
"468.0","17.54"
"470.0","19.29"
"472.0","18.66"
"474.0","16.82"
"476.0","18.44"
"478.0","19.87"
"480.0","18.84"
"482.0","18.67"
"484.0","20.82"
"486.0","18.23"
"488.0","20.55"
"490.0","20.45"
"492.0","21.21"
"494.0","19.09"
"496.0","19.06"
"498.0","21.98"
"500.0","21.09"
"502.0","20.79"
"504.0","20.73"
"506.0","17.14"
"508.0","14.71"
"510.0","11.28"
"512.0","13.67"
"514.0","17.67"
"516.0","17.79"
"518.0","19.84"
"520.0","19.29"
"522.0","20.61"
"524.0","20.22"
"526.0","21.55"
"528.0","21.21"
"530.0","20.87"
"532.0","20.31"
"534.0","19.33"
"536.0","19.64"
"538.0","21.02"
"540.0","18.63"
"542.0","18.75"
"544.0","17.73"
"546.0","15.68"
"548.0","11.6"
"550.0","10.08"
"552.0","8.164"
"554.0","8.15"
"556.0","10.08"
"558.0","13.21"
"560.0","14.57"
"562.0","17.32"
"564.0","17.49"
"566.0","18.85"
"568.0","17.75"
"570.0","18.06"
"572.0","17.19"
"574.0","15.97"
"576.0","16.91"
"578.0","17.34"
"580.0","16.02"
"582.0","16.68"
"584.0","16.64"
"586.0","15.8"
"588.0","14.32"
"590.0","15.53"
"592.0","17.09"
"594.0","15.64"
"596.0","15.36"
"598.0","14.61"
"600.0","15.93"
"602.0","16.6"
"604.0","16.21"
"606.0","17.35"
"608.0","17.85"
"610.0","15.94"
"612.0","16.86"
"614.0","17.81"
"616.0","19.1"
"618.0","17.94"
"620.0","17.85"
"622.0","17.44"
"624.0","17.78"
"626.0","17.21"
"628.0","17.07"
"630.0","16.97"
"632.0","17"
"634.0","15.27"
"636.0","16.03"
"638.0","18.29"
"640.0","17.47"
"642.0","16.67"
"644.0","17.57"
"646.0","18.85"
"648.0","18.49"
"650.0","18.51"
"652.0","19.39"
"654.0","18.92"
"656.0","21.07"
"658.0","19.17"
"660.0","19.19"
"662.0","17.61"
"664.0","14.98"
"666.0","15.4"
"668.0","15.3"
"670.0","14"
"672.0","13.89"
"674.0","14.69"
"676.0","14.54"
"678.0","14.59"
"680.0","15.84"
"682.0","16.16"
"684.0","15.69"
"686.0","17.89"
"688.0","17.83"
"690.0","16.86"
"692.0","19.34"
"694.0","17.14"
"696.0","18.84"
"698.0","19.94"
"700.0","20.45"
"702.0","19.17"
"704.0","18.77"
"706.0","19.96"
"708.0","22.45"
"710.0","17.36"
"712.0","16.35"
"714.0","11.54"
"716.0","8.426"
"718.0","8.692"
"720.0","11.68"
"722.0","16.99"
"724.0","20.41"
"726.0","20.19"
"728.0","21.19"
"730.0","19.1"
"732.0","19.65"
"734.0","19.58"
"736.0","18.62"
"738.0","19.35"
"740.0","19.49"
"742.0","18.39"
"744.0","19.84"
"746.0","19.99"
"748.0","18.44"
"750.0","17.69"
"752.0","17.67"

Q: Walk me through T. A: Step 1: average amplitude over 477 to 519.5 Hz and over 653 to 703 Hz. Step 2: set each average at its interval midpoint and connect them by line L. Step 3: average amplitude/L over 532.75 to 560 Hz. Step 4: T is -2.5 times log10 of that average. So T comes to 0.23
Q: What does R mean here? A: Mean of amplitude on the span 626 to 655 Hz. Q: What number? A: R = 17.6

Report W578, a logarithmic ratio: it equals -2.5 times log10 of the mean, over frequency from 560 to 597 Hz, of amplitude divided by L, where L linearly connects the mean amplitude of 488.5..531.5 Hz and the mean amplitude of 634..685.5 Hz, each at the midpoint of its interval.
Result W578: 0.092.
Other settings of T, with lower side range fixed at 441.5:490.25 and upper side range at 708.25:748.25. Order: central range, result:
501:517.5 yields 0.11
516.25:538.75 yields -0.09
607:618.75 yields 0.03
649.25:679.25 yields 0.06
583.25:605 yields 0.15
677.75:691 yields 0.07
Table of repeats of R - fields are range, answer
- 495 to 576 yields 17.2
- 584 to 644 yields 16.7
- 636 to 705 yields 17.4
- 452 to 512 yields 18.8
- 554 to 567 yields 14.7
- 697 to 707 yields 19.7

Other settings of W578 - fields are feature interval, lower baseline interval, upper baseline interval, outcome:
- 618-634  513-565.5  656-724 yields -0.03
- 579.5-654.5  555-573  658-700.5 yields -0.04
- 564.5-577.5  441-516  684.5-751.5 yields 0.06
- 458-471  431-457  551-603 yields -0.04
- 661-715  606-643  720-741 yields 0.09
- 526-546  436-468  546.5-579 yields -0.25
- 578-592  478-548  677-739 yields 0.15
